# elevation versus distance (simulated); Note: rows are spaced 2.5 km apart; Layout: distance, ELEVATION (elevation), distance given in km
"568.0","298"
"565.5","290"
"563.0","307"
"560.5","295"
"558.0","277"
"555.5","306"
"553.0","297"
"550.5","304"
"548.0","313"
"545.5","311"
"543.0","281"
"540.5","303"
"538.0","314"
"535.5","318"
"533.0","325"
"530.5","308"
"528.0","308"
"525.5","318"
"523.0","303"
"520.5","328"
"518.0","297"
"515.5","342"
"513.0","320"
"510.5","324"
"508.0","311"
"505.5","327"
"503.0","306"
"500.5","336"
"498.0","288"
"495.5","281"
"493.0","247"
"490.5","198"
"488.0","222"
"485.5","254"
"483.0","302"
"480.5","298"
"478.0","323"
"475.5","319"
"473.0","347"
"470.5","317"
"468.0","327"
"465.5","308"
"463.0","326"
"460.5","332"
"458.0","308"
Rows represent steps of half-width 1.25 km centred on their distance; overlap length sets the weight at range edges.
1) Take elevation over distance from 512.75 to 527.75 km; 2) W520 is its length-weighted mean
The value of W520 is 317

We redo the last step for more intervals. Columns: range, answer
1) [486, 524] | 294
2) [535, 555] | 305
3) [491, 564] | 306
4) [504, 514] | 320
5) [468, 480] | 325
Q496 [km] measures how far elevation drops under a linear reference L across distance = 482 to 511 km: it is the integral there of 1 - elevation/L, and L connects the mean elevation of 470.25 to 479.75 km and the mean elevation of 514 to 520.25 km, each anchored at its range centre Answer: 3.7 km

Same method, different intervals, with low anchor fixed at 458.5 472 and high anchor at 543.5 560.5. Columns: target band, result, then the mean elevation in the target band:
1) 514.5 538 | -0.73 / 316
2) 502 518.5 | -0.47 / 319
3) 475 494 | 2.89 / 269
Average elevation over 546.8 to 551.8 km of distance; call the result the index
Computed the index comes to 308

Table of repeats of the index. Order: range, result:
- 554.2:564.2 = 296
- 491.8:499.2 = 272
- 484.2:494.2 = 231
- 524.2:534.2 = 315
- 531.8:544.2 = 308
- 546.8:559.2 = 299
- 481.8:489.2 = 259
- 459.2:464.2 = 329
